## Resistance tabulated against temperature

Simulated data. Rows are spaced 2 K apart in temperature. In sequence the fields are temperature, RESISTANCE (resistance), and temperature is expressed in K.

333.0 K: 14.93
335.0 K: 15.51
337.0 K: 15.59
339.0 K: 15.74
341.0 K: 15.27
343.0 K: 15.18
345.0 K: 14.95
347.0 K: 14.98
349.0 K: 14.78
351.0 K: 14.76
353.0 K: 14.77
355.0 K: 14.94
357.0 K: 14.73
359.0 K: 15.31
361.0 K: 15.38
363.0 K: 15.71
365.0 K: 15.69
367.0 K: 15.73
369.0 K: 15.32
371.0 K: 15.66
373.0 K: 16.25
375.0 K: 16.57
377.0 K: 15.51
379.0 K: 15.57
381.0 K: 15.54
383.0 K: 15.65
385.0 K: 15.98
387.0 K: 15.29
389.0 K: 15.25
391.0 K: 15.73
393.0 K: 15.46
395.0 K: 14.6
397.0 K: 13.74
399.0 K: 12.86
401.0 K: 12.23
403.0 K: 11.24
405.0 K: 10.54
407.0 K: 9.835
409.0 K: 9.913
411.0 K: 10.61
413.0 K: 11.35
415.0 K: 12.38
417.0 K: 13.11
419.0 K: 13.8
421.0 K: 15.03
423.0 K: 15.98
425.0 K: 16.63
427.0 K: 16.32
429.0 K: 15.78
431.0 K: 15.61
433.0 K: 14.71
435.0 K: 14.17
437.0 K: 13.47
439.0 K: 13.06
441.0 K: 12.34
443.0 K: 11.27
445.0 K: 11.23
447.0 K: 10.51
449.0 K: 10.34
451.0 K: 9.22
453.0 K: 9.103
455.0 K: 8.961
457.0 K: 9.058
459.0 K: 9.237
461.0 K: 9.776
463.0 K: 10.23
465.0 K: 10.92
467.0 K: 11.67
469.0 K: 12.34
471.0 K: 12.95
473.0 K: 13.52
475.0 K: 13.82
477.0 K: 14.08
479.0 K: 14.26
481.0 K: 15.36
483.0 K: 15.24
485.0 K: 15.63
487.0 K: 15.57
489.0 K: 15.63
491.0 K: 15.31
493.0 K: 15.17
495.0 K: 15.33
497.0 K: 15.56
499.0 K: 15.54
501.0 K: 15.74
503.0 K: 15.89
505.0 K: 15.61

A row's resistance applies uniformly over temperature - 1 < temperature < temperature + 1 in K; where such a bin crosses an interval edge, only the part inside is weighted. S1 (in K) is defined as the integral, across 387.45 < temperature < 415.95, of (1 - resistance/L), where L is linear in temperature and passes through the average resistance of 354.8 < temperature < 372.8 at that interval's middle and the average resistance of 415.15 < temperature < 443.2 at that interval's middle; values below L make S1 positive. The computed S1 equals 4.3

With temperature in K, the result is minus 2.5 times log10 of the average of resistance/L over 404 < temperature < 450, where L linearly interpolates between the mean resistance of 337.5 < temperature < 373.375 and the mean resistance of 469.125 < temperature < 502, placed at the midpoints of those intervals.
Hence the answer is 0.162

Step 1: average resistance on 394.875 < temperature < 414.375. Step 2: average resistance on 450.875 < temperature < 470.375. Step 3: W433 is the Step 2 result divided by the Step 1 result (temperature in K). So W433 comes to 0.88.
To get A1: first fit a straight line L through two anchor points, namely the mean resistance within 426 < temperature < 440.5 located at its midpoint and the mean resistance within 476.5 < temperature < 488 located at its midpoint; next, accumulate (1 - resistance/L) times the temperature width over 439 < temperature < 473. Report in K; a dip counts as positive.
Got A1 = 9.4 K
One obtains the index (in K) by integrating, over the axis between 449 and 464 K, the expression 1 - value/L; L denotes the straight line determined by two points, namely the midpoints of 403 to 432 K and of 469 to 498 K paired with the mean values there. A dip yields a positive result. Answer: 5.0 K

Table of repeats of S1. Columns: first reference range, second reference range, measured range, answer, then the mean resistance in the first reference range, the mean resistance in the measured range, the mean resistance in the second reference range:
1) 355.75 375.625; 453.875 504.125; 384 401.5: 0.5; 15.6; 14.6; 13.5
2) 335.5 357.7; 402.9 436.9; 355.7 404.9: -2.2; 15.1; 15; 13.4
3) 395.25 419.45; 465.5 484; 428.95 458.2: 2.2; 11.8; 11.8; 13.6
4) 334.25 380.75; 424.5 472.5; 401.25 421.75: 2.5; 15.4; 11.8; 12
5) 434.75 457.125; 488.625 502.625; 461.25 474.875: 1.2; 11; 11.9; 15.5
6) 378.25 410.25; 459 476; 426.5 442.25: -2.1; 13.7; 14.3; 11.7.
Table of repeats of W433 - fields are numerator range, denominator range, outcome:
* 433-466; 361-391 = 0.70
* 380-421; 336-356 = 0.88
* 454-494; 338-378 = 0.84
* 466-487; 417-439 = 0.93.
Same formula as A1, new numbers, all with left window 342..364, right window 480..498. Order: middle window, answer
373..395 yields -0.7 K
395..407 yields 2.4 K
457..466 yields 3.2 K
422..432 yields -0.5 K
